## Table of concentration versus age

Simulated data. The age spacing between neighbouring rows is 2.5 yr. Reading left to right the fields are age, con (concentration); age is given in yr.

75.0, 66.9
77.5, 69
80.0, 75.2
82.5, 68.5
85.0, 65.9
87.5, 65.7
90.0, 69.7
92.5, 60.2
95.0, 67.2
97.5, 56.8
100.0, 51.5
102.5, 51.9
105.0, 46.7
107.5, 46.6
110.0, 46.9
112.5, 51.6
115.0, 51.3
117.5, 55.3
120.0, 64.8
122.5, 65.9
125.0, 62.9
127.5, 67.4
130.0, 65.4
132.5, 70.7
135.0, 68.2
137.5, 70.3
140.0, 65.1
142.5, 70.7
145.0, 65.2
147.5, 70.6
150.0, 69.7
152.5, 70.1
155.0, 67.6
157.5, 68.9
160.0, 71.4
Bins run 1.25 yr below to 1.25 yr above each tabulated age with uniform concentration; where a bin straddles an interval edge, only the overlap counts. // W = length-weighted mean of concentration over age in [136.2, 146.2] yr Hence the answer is 67.8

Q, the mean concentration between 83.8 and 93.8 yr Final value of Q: 65.4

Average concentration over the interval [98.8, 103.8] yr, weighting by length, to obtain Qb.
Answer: 51.7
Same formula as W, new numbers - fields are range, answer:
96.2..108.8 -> 50.8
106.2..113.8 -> 48.4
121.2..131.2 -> 65.4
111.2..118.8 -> 52.8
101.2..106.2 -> 49.3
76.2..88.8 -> 68.9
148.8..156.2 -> 69.1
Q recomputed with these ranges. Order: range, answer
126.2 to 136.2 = 67.9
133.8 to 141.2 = 67.9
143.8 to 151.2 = 68.5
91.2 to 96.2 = 63.7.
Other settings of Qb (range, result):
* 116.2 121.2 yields 59.9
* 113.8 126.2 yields 60.1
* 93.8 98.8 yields 61.8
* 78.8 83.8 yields 71.8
